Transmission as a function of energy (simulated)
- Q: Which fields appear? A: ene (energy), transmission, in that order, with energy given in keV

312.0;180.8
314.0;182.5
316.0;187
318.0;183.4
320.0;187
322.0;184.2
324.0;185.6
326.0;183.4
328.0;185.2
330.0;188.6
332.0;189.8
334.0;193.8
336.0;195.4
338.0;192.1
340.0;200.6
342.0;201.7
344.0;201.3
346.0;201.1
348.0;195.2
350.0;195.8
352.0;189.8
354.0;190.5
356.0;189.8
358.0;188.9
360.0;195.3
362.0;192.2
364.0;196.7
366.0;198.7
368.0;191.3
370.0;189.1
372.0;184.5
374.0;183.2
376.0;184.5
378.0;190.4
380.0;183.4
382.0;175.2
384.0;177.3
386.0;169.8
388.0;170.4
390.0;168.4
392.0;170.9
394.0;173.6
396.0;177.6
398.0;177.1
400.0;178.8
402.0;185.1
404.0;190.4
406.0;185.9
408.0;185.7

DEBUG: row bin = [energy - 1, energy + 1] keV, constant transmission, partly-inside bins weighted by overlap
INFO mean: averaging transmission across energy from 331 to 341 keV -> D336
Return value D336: 194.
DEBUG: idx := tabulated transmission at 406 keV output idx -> 185.9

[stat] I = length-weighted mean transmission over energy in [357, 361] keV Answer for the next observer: 192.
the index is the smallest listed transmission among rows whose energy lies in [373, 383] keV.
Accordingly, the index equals 175.2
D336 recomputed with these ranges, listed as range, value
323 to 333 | 187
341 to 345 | 202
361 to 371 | 194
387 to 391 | 169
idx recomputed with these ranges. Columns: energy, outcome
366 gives 198.7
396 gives 177.6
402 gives 185.1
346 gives 201.1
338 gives 192.1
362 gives 192.2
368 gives 191.3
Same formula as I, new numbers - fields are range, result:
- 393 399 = 176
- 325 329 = 184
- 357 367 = 194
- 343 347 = 201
